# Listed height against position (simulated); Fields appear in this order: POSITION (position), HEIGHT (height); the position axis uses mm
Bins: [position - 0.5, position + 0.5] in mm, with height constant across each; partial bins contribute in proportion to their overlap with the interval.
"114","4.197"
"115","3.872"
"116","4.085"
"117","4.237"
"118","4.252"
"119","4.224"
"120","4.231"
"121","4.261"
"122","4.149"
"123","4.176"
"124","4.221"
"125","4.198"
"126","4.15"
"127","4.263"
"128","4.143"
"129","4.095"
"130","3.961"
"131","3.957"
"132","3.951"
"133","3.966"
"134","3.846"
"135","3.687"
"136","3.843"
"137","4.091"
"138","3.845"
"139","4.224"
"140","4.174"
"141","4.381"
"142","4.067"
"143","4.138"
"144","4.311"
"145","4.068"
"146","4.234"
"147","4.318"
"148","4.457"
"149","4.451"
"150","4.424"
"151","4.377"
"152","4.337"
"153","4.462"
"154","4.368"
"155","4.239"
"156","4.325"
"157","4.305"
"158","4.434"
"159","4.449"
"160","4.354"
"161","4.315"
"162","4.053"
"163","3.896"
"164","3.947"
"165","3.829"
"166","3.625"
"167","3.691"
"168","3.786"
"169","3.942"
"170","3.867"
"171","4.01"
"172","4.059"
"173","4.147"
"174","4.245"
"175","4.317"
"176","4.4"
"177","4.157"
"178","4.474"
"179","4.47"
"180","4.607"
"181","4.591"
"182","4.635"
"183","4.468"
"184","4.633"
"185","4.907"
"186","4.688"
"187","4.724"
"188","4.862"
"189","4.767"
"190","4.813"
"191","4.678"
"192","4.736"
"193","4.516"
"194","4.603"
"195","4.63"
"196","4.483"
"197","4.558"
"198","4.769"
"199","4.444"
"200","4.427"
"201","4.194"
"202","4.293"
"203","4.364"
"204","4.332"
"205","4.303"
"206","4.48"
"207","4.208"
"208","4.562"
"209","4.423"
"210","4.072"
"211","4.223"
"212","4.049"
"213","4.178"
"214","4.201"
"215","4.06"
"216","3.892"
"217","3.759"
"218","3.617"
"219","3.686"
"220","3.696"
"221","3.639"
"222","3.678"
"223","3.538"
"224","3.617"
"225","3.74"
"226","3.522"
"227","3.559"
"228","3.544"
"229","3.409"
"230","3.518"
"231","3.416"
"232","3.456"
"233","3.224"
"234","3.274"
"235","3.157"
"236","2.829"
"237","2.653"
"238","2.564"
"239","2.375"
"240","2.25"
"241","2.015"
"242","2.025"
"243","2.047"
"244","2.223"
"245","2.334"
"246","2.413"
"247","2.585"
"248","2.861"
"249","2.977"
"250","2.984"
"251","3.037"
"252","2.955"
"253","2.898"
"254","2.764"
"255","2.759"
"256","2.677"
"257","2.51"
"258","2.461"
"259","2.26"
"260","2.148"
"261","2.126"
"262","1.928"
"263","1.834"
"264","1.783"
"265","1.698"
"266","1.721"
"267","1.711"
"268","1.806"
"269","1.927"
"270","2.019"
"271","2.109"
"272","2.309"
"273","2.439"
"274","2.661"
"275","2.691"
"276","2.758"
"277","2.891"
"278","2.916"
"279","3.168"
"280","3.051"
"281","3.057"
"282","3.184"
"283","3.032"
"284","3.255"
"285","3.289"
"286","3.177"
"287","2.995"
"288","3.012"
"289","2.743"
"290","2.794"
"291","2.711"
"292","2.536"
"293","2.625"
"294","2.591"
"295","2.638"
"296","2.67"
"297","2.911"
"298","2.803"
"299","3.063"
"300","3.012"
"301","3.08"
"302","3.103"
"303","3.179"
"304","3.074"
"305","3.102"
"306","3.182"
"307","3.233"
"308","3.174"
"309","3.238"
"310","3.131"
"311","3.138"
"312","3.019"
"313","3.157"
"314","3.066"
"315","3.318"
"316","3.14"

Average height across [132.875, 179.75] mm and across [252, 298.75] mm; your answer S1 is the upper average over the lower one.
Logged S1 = 0.6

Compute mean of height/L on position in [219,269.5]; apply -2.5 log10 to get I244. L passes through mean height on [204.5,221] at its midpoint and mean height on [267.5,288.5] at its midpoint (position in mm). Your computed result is 0.26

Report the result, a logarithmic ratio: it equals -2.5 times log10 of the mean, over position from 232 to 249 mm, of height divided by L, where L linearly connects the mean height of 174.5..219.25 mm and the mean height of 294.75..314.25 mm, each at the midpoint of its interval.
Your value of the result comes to 0.43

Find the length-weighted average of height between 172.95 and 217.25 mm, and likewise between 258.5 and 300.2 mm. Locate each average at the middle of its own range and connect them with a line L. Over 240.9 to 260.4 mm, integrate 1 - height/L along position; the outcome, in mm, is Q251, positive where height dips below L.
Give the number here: 3.9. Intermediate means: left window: 4.44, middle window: 2.56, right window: 2.57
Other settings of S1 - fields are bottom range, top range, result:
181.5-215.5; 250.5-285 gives 0.56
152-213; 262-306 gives 0.61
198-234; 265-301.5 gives 0.69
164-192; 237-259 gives 0.59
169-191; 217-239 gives 0.76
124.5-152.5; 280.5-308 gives 0.72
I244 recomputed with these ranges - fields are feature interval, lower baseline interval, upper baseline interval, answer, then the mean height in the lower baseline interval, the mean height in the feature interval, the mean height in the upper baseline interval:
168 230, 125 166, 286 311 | -0.13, 4.16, 4.23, 2.95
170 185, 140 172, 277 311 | -0.10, 4.17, 4.37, 2.99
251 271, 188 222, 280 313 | 0.49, 4.29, 2.23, 3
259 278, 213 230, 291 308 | 0.43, 3.71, 2.17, 2.93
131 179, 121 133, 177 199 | 0.05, 4.11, 4.15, 4.63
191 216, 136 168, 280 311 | -0.16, 4.19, 4.38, 2.99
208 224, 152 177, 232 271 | -0.25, 4.13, 3.93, 2.43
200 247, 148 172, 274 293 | 0.02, 4.16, 3.49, 2.94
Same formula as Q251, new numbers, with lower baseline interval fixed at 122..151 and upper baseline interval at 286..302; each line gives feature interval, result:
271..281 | 0.8 mm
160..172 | -0.1 mm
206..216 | -2.0 mm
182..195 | -3.5 mm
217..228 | -0.7 mm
